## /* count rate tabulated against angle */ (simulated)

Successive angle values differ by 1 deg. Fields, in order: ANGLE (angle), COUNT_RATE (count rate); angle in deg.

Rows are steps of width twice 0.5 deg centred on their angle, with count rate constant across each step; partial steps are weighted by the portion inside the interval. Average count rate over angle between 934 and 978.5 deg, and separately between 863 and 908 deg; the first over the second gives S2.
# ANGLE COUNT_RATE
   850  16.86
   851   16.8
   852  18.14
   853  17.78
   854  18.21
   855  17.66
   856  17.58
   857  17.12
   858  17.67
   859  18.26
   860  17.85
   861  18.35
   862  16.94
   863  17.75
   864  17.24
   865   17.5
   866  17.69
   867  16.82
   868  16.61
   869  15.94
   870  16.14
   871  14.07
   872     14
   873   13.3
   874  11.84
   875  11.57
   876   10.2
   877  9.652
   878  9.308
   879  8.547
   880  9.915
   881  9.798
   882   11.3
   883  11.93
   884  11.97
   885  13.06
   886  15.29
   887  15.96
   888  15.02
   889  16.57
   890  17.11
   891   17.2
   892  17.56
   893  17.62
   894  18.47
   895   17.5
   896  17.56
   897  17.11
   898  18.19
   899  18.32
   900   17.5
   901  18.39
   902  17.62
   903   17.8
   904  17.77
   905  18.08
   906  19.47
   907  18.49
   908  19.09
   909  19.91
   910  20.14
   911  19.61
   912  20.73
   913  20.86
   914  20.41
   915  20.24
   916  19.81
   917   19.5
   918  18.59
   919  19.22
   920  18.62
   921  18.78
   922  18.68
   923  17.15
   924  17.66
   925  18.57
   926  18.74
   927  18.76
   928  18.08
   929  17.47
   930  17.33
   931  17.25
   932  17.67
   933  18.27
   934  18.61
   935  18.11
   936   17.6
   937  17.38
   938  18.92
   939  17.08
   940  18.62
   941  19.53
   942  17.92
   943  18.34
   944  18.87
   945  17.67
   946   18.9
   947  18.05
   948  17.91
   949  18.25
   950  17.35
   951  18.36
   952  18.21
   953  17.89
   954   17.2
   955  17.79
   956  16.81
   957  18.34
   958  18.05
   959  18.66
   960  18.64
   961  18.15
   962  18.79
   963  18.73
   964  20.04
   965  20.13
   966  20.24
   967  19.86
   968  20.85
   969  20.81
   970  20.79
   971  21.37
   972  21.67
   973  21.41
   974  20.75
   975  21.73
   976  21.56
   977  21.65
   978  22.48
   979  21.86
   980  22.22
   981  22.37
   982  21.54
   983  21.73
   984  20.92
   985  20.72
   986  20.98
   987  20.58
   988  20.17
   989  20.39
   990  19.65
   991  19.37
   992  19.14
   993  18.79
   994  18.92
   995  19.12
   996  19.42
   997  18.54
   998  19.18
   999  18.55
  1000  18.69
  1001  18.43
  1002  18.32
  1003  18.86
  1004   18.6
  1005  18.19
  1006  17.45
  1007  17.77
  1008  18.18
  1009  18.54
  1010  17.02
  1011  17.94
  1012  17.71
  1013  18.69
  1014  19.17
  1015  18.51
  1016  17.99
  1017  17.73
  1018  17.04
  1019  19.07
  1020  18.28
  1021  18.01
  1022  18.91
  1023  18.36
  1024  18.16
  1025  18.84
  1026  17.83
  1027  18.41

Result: 1.24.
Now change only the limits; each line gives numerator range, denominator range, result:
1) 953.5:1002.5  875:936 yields 1.18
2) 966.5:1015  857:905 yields 1.28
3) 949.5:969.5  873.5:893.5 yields 1.43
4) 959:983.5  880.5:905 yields 1.29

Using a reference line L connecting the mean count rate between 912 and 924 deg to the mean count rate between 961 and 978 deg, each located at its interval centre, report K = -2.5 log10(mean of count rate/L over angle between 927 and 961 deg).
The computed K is 0.109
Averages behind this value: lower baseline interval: 19.3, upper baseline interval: 20.6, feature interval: 18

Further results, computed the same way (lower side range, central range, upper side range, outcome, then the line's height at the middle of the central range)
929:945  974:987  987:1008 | -0.157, 18.7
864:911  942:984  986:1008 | -0.098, 17.9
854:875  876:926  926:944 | 0.032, 17.3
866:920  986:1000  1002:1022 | -0.090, 17.9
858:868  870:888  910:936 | 0.426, 17.9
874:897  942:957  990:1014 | -0.100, 16.4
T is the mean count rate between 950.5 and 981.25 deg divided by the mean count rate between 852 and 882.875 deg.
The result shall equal 1.33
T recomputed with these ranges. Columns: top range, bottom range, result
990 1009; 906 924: 0.96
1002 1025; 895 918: 0.96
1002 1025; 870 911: 1.18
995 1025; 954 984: 0.90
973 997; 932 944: 1.13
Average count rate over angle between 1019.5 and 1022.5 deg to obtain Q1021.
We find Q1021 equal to 18.4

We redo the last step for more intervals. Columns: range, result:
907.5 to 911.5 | 19.7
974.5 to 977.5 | 21.6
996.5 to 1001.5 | 18.7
